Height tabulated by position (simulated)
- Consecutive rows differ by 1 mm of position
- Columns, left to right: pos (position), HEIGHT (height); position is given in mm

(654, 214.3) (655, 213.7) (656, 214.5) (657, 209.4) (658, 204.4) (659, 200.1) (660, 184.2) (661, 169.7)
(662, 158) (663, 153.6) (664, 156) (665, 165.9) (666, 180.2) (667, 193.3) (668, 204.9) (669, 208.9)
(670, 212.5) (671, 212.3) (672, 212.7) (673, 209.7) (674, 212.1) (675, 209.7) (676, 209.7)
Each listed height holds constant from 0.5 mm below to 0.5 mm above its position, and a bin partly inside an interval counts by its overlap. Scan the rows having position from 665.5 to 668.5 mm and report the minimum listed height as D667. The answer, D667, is 180.2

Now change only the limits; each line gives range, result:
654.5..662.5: 158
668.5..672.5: 208.9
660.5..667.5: 153.6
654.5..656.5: 213.7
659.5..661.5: 169.7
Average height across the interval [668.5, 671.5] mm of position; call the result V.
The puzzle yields 211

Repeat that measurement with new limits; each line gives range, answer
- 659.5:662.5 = 171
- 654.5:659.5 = 208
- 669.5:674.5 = 212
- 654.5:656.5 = 214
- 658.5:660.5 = 192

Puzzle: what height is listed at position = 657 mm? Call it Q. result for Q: 209.4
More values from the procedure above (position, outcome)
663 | 153.6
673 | 209.7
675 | 209.7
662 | 158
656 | 214.5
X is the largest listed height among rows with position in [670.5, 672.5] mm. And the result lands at 212.7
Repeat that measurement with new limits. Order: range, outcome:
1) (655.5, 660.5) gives 214.5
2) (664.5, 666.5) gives 180.2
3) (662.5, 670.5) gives 212.5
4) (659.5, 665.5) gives 184.2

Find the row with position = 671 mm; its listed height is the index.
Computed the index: 212.3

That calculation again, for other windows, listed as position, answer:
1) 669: 208.9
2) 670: 212.5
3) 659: 200.1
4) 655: 213.7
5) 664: 156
